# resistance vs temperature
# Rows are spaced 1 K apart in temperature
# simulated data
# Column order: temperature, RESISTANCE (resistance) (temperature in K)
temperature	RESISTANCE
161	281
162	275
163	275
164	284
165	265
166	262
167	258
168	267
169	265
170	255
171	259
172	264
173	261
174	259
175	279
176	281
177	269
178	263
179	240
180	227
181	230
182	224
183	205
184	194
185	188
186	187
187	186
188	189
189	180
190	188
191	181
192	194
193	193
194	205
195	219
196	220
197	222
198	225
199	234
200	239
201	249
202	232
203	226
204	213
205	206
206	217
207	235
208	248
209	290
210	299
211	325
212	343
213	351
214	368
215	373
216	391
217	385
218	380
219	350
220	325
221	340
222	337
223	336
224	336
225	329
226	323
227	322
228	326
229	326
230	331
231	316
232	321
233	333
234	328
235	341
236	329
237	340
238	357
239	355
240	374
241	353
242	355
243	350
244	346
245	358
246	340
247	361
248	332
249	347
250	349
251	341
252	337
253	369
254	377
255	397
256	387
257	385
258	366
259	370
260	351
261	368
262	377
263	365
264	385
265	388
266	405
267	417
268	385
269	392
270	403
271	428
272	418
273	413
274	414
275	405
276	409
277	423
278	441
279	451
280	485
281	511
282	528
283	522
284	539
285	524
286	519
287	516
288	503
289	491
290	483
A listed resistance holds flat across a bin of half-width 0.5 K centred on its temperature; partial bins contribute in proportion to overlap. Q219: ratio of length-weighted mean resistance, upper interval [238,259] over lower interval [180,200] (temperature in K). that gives 1.8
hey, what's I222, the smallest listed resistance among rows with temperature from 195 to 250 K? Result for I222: 206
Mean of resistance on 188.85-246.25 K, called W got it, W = 299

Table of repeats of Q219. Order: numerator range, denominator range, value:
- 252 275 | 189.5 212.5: 1.65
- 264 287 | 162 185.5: 1.78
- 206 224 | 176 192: 1.56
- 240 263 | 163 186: 1.45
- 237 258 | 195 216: 1.34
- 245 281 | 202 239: 1.22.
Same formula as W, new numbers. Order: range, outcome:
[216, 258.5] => 348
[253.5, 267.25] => 381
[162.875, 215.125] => 244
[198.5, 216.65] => 281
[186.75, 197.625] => 198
